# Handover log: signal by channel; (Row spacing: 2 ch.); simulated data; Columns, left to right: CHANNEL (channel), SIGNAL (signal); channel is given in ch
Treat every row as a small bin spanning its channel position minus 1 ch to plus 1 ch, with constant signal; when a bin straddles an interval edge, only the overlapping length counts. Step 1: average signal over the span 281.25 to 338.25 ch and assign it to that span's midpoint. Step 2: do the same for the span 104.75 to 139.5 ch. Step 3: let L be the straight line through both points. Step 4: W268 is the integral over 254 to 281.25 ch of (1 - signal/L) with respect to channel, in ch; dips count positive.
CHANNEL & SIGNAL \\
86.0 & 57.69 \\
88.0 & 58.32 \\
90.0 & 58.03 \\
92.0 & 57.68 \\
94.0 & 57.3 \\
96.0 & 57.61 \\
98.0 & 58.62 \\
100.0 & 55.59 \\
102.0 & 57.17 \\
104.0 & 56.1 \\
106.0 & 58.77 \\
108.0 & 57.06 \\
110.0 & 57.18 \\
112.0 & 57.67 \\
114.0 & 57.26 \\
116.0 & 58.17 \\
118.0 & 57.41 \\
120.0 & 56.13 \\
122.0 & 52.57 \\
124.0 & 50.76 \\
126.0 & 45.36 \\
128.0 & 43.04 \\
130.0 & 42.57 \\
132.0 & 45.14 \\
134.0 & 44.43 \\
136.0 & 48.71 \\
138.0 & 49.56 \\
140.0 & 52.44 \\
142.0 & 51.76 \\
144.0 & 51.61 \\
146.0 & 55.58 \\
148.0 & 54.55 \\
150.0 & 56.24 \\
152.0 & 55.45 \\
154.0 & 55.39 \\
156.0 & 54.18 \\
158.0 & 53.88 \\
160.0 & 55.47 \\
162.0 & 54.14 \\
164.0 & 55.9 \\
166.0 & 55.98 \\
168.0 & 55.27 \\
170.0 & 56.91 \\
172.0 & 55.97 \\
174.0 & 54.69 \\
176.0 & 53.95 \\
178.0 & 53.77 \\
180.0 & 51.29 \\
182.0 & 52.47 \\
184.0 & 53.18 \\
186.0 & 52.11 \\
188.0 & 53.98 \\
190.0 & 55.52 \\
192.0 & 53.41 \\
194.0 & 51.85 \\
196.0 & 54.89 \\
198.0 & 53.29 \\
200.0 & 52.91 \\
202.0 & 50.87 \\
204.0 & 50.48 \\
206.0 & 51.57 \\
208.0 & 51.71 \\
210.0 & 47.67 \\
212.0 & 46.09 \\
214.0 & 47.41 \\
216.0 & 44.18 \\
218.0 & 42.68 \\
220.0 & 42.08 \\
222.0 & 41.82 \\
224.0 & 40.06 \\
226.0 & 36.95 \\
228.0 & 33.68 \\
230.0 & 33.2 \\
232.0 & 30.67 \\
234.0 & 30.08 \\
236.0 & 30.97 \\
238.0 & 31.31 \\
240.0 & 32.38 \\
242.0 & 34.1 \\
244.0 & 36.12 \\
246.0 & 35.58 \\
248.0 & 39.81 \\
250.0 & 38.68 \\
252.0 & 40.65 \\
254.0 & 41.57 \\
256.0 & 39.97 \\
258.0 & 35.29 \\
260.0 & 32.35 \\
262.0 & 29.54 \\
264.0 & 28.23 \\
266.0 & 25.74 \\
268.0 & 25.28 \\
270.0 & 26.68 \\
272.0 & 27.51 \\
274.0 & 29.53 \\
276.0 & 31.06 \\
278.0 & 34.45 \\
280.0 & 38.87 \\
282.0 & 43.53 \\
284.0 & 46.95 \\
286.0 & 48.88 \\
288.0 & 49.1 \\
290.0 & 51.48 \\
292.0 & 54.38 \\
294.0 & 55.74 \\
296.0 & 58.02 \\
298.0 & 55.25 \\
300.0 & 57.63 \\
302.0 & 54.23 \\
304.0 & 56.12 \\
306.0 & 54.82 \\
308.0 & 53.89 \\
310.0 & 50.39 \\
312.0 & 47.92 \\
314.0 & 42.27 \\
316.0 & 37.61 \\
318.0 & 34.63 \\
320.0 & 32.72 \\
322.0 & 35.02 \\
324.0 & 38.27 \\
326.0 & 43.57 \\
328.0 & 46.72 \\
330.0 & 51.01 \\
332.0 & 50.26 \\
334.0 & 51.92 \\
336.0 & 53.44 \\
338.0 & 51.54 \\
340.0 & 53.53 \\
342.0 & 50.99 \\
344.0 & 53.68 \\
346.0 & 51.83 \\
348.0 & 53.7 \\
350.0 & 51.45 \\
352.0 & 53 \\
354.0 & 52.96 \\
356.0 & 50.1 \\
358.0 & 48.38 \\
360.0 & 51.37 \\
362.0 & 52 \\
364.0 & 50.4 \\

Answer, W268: 9.8 ch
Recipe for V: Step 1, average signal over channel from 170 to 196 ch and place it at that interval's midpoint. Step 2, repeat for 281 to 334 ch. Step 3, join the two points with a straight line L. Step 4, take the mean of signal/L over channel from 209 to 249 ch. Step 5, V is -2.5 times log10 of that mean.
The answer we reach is 0.339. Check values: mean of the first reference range 53.7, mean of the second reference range 48.2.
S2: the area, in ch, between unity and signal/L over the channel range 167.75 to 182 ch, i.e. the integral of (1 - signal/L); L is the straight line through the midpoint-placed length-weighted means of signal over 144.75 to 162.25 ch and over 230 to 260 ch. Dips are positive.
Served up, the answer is -1.1 ch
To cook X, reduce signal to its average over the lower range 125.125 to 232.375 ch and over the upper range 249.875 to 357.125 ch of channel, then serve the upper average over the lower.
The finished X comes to 0.9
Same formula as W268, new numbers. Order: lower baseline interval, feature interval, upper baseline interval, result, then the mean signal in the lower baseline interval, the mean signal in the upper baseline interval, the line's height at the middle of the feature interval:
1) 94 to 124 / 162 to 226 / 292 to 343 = 3.2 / 56.8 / 48.8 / 53.5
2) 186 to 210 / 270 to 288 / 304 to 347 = 4.2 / 52.5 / 47.2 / 49.1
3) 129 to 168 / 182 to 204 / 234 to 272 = -4.4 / 52.3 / 33.3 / 44.2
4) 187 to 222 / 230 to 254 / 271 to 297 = 6.2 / 49.8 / 43.8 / 47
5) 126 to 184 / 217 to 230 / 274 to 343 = 2.9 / 52.4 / 47.3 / 50.1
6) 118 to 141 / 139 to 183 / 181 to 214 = -3.8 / 48.6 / 51.9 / 50.1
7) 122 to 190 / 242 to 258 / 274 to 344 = 3.5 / 52.3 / 47.4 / 49.3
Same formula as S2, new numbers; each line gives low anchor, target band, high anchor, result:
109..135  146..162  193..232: -1.8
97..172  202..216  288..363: 0.9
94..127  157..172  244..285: -2.2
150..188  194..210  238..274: -1.9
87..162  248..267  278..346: 5.7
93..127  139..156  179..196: 0.1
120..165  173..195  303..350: -1.2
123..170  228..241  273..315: 4.7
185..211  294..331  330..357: 3.4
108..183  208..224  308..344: 1.8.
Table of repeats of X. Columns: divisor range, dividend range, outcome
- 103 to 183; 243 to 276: 0.62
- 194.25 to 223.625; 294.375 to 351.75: 1.02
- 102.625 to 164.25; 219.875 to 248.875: 0.66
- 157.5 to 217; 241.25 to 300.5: 0.75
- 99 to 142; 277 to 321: 0.92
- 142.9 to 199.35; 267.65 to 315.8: 0.84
